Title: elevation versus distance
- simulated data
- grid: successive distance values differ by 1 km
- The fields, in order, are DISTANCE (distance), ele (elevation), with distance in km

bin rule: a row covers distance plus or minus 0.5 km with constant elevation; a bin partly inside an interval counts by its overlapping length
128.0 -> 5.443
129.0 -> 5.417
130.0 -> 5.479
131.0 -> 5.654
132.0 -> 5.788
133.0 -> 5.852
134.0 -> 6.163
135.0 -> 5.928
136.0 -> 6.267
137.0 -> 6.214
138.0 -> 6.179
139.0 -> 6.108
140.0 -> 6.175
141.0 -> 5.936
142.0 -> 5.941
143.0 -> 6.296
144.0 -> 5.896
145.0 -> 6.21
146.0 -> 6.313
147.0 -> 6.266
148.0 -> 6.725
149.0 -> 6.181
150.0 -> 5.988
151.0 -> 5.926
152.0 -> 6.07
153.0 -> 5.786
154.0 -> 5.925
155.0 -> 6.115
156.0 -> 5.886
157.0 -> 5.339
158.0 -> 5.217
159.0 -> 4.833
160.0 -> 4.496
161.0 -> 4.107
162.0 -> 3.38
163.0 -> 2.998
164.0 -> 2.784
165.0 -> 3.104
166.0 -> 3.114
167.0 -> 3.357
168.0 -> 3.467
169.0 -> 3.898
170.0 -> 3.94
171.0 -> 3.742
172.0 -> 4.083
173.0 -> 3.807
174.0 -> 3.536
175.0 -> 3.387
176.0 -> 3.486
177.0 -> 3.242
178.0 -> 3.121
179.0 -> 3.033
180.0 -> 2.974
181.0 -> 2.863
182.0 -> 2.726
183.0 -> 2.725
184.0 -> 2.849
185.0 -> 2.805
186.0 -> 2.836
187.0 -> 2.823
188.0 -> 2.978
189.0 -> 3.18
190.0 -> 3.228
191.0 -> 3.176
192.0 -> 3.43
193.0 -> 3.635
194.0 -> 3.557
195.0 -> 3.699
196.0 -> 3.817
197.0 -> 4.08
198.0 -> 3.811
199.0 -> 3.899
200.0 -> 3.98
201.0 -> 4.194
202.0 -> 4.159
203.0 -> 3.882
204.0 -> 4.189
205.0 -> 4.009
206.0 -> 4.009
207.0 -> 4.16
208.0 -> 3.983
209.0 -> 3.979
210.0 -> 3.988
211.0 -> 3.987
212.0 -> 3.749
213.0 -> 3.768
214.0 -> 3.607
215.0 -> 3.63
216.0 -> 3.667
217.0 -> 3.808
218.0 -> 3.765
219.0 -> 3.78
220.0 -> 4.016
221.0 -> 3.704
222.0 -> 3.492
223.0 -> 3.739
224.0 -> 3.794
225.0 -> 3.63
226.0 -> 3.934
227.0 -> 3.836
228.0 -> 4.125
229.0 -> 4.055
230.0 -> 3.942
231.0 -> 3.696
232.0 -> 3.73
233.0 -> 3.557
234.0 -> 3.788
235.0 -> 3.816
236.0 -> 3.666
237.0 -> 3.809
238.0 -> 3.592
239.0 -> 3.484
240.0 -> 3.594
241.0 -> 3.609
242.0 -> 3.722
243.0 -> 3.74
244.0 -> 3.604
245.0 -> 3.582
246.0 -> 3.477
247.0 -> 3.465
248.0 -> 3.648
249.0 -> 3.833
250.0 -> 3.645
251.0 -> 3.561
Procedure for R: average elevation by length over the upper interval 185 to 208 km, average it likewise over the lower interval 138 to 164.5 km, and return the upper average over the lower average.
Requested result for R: 0.66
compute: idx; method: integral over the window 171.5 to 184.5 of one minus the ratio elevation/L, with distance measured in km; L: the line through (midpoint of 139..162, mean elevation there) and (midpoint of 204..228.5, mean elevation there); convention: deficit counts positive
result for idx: 4.58 km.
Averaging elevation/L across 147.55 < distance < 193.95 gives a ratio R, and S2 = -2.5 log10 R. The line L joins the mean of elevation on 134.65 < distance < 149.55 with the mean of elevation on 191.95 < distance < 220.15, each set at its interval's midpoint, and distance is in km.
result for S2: 0.30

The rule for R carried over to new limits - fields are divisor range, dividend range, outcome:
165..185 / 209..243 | 1.14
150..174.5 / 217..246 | 0.85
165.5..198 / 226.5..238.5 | 1.14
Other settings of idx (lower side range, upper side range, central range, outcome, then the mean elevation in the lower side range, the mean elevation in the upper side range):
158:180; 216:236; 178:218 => 1.52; 3.59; 3.79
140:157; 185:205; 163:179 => 4.66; 6.07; 3.6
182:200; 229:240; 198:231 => -3.27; 3.33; 3.72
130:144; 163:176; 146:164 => -2.54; 6.01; 3.5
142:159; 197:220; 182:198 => 4.54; 5.97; 3.92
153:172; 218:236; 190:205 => 0.72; 4.24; 3.8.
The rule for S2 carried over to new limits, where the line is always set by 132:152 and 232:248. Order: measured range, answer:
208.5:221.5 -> 0.13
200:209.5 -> 0.12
